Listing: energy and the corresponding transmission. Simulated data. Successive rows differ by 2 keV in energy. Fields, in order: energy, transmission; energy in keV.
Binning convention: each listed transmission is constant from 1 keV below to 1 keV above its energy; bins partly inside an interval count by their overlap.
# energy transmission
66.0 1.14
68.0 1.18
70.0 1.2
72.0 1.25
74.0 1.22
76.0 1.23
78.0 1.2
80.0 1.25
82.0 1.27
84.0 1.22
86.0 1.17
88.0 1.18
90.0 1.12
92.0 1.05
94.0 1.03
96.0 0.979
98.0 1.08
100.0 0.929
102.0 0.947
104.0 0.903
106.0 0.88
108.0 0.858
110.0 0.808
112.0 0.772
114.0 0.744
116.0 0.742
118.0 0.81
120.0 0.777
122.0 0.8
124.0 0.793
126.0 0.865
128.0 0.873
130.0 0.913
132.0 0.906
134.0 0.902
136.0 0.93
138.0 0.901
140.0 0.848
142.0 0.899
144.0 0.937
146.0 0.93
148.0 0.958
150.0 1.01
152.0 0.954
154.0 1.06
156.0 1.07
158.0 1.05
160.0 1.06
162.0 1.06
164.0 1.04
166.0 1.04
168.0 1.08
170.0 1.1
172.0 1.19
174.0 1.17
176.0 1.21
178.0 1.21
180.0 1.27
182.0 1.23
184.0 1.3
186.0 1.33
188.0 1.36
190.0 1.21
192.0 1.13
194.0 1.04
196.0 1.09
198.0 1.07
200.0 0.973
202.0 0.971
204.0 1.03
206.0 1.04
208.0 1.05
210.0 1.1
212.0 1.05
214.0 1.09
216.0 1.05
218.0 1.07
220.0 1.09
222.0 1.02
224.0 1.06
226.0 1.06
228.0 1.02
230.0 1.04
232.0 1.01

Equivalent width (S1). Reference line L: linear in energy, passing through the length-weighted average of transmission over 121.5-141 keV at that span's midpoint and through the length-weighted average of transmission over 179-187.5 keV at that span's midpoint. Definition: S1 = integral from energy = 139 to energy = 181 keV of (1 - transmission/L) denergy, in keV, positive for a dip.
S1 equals 1.9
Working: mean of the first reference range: 0.875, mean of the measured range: 1.05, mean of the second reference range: 1.29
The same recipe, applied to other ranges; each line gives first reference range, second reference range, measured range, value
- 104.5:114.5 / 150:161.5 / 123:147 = 1.2 keV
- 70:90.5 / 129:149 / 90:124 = 6.1 keV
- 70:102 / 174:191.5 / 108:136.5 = 8.5 keV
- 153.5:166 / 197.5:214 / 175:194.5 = -3.5 keV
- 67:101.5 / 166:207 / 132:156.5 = 4.3 keV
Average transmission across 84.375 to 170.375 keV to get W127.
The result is 0.949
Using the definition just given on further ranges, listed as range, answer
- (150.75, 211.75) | 1.12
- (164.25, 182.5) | 1.16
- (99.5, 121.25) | 0.831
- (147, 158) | 1.01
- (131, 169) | 0.981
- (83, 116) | 0.972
